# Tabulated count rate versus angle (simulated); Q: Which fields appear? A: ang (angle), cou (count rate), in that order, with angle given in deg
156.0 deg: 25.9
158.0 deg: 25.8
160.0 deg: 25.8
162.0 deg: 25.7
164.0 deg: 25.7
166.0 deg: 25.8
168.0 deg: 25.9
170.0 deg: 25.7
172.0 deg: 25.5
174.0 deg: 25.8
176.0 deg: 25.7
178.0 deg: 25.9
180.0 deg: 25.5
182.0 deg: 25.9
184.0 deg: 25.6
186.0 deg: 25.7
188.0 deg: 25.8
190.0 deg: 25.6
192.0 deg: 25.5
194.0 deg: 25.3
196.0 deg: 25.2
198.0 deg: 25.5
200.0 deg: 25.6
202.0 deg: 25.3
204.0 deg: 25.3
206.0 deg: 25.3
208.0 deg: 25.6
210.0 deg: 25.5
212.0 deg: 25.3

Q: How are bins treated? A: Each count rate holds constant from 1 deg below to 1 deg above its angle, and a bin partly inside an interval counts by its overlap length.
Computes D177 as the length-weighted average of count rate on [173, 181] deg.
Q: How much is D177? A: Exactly 25.7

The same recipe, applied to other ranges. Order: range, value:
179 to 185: 25.7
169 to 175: 25.7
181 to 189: 25.7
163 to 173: 25.7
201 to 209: 25.4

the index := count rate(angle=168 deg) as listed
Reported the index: 25.9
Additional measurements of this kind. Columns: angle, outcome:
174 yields 25.8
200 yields 25.6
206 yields 25.3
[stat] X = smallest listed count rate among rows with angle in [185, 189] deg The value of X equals 25.7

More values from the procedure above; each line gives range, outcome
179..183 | 25.5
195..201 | 25.2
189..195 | 25.3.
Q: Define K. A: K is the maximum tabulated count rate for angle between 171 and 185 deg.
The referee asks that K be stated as 25.9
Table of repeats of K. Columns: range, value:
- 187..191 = 25.8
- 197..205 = 25.6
